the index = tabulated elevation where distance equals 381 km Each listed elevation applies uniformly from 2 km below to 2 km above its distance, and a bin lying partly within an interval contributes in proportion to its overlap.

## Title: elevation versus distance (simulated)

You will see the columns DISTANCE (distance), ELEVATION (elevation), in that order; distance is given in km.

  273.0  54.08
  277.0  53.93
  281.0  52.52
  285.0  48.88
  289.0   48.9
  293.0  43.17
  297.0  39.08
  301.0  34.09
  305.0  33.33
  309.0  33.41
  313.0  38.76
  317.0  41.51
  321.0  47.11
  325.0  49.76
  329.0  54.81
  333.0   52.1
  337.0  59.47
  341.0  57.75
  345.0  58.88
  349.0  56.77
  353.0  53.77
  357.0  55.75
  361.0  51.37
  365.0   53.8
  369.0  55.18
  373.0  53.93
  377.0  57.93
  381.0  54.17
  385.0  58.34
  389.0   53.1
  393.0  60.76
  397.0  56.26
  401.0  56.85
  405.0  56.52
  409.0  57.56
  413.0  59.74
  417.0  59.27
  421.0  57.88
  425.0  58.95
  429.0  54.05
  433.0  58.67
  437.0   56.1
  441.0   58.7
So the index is 54.17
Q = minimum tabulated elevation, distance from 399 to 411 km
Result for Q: 56.52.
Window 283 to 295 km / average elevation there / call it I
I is 47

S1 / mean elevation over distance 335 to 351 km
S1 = 58.2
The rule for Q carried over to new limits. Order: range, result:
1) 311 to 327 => 38.76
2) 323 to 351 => 49.76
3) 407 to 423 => 57.56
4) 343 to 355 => 53.77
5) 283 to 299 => 39.08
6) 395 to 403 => 56.26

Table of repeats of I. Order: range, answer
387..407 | 56.7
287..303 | 41.3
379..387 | 56.3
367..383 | 55.3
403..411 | 57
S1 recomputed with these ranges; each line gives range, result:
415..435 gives 57.8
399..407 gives 56.7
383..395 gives 57.4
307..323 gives 40.2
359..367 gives 52.6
